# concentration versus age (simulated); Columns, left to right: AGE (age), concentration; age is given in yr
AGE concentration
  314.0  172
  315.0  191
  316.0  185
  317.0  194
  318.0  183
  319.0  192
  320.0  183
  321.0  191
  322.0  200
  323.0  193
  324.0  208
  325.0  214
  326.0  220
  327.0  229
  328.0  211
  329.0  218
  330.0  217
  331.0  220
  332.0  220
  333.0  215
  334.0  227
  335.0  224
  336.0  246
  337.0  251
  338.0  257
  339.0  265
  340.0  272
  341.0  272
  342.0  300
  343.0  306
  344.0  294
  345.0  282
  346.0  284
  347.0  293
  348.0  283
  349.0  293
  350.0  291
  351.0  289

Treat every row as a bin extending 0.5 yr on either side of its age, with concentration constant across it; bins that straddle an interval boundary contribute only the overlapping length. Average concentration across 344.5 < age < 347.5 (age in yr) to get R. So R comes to 286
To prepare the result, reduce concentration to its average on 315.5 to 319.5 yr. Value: 188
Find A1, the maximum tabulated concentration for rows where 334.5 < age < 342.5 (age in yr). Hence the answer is 300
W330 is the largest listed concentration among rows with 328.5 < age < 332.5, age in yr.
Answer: 220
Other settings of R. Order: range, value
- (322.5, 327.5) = 213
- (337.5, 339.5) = 261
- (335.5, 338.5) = 251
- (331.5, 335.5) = 222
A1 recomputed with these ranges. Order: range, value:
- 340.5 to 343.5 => 306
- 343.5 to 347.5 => 294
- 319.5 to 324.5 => 208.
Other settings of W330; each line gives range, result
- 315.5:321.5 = 194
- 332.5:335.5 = 227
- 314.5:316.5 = 191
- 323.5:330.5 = 229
